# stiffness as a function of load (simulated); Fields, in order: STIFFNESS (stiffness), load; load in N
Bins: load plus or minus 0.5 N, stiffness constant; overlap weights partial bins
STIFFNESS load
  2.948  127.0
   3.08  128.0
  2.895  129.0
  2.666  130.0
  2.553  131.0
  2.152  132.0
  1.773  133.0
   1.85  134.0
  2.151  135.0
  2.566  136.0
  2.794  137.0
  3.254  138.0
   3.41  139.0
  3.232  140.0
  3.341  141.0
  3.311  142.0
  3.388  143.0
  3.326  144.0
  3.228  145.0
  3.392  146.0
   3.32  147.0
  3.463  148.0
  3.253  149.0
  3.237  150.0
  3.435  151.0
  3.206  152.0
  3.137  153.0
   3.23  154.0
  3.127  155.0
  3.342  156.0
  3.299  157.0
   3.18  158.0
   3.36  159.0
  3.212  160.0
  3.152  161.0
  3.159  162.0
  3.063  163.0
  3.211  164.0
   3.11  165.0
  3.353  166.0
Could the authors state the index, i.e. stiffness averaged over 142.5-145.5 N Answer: 3.31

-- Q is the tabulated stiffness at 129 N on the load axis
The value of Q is 2.895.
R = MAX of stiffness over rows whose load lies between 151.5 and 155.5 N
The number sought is 3.23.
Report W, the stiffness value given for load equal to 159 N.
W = 3.36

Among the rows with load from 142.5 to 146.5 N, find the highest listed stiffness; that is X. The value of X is 3.392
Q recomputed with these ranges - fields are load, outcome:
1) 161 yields 3.152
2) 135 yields 2.151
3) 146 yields 3.392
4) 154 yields 3.23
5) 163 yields 3.063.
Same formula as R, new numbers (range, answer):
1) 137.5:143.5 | 3.41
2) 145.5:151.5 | 3.463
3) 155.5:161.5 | 3.36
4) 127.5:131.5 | 3.08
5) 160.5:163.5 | 3.159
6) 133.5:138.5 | 3.254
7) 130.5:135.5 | 2.553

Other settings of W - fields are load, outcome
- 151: 3.435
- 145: 3.228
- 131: 2.553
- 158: 3.18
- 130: 2.666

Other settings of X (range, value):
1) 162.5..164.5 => 3.211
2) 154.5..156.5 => 3.342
